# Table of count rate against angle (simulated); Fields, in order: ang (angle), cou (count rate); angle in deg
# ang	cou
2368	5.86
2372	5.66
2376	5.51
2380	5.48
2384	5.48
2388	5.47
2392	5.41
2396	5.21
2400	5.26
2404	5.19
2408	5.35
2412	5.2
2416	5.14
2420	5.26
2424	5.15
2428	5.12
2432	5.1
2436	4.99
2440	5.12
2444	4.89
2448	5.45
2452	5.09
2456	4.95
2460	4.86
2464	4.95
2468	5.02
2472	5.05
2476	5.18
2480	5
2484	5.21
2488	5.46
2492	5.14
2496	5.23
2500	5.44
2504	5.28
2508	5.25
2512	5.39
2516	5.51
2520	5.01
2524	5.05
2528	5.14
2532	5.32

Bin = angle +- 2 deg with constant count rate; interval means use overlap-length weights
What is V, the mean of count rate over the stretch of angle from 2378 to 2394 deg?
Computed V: 5.46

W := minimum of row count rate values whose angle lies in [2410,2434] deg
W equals 5.1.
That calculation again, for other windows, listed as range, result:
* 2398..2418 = 5.14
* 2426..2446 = 4.89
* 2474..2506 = 5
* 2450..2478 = 4.86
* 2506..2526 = 5.01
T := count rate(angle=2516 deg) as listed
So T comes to 5.51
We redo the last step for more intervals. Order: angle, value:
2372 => 5.66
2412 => 5.2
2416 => 5.14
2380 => 5.48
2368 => 5.86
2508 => 5.25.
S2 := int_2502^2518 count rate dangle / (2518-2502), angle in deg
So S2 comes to 5.36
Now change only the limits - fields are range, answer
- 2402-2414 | 5.25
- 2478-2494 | 5.2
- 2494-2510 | 5.3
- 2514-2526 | 5.19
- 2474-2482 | 5.09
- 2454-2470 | 4.95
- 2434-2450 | 5.11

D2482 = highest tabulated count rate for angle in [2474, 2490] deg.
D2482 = 5.46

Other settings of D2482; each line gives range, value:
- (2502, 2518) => 5.51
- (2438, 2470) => 5.45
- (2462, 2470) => 5.02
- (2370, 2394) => 5.66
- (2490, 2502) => 5.44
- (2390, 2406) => 5.41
